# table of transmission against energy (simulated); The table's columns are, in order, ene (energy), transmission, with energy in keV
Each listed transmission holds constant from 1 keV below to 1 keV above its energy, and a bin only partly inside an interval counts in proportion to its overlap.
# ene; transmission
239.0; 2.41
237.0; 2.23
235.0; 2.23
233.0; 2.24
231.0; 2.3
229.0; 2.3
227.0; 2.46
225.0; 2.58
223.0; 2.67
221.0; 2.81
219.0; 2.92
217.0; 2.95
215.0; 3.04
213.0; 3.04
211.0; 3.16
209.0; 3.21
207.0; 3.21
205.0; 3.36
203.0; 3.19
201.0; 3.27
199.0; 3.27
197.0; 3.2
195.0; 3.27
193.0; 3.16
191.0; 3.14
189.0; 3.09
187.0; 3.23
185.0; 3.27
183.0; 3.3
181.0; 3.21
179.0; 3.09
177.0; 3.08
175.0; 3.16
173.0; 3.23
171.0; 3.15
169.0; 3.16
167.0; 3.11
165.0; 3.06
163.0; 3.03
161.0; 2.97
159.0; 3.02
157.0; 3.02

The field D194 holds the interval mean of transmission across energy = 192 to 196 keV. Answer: 3.21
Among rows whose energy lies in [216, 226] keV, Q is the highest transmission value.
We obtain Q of 2.95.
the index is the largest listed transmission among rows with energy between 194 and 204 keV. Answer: 3.27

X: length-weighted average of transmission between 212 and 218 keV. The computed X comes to 3.01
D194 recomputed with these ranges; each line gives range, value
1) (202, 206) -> 3.27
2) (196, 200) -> 3.24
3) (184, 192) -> 3.18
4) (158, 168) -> 3.04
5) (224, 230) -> 2.45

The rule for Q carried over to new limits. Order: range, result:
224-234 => 2.58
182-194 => 3.3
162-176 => 3.23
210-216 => 3.16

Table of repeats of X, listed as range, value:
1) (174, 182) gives 3.13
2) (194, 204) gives 3.24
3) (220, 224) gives 2.74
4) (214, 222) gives 2.93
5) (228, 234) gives 2.28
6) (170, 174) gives 3.19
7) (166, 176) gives 3.16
